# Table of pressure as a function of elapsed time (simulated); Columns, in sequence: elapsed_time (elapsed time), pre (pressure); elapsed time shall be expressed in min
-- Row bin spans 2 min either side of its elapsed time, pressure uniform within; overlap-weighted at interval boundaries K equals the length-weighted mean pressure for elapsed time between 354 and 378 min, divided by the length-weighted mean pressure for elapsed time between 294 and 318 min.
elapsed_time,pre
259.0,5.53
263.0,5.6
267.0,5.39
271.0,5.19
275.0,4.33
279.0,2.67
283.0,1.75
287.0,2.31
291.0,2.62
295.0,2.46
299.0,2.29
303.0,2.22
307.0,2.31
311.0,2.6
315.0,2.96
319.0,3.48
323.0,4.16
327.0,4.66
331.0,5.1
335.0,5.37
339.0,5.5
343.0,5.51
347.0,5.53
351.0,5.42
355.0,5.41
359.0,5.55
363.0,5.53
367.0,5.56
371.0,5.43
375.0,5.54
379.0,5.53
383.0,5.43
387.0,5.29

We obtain 2.2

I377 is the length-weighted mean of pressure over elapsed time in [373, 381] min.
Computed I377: 5.54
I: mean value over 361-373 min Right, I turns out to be 5.51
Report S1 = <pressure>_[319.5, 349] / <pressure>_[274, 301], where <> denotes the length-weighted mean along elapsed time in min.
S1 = 1.96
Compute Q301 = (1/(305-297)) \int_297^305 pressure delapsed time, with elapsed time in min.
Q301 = 2.25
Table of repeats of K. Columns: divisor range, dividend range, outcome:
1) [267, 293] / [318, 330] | 1.28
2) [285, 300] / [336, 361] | 2.26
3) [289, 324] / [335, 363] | 1.99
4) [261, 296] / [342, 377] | 1.52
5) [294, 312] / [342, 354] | 2.32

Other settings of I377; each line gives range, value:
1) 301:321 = 2.71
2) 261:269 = 5.49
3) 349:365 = 5.48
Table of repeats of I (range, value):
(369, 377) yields 5.48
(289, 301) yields 2.46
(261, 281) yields 4.64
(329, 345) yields 5.37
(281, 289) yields 2.03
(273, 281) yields 3.5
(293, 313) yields 2.38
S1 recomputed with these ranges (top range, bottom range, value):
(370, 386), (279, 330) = 1.92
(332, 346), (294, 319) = 2.13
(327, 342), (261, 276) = 1.01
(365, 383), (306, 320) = 1.95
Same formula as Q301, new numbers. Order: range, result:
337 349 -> 5.51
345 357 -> 5.45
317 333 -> 4.35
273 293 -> 2.74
